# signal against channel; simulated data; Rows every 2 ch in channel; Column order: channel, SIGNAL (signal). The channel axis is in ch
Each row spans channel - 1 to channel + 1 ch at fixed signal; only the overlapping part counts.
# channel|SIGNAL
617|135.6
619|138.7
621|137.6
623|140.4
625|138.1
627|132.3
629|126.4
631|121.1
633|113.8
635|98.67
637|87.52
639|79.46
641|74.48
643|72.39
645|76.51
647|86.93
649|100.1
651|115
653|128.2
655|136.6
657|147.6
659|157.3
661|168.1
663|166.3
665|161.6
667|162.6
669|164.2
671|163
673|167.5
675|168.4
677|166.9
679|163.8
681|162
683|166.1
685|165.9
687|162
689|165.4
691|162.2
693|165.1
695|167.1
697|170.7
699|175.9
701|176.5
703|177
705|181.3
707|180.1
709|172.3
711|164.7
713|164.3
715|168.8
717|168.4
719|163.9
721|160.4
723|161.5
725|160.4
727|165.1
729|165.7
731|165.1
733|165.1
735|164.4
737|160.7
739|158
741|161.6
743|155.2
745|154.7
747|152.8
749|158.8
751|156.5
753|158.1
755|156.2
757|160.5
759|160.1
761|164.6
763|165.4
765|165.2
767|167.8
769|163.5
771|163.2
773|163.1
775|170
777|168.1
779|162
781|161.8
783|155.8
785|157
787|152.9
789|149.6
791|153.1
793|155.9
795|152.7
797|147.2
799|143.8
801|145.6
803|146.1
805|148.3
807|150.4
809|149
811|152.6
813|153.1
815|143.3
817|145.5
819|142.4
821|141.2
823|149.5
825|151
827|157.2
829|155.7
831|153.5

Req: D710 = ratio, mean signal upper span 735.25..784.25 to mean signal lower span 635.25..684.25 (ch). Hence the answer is 1.20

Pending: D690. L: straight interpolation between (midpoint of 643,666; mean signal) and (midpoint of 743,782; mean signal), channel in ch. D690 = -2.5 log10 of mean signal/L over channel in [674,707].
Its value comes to -0.21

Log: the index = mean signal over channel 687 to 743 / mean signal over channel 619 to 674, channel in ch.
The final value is 1.3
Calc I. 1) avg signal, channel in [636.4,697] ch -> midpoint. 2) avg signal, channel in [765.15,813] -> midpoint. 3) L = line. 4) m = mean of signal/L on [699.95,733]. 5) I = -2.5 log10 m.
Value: -0.144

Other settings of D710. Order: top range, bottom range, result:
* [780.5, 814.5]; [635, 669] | 1.25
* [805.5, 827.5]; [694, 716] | 0.86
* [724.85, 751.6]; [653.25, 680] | 1.00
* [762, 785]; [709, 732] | 0.99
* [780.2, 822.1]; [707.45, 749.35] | 0.92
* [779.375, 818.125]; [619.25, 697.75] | 1.09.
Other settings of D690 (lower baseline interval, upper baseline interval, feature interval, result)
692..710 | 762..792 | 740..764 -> 0.045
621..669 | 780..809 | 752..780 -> -0.123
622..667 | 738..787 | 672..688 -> -0.240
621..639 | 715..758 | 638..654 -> 0.339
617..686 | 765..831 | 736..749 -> -0.078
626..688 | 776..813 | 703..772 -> -0.130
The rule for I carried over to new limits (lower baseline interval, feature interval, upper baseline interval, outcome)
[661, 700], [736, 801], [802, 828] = -0.03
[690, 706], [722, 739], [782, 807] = 0.01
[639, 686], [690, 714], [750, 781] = -0.16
